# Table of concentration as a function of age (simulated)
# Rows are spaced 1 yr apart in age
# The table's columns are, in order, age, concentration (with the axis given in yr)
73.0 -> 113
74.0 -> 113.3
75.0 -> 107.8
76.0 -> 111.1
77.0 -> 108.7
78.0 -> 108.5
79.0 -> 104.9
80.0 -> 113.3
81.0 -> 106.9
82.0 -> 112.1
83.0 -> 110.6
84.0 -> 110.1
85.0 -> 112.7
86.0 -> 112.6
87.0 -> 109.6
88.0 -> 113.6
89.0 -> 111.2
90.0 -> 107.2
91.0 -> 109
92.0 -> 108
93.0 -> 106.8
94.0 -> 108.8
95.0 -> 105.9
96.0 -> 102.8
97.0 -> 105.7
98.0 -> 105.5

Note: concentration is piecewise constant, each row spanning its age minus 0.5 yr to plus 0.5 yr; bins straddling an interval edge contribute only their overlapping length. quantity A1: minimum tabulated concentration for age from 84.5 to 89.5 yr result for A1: 109.6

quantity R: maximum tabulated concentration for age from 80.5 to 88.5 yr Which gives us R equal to 113.6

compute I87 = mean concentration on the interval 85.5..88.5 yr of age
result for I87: 112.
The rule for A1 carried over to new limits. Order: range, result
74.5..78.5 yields 107.8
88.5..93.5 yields 106.8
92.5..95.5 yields 105.9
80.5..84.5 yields 106.9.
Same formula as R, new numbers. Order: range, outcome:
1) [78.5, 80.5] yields 113.3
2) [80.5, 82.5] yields 112.1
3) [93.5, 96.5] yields 108.8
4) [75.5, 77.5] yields 111.1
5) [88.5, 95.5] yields 111.2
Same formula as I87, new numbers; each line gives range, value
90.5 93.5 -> 108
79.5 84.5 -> 111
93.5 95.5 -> 107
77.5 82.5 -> 109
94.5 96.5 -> 104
